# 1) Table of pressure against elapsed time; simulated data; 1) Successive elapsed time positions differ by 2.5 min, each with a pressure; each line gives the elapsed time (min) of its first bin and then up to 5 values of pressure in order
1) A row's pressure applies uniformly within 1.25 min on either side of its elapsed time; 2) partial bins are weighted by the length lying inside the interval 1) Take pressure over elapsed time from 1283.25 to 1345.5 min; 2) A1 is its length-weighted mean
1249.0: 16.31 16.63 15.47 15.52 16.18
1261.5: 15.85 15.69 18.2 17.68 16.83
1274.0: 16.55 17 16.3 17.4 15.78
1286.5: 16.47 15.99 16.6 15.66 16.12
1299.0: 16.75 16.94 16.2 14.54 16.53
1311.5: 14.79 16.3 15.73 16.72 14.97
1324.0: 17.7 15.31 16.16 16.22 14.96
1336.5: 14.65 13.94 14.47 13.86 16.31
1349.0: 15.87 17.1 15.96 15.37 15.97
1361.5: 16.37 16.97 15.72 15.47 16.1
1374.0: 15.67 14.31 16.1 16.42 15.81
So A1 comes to 15.7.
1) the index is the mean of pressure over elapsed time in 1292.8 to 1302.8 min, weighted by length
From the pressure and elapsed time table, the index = 16.4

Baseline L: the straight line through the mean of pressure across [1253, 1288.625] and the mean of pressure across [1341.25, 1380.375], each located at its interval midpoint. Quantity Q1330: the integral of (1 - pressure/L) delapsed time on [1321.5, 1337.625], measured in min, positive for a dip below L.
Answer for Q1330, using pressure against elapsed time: 0.2 min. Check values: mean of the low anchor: 16.5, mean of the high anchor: 15.8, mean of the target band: 15.8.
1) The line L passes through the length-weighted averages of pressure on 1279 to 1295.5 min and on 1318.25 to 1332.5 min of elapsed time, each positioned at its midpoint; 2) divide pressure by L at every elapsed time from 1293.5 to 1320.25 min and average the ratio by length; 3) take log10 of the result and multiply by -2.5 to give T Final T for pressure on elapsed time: 0.01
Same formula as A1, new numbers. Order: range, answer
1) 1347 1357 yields 16.1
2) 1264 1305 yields 16.6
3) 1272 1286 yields 16.6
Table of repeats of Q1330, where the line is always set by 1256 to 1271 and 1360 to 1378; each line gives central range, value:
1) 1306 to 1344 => 1.5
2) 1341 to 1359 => 0.3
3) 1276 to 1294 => 0.0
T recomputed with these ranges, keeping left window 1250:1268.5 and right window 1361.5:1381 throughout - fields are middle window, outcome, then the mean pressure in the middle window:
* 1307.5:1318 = 0.02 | 15.8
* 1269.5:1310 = -0.01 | 16.4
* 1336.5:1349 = 0.08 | 14.8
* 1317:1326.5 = -0.02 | 16.3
